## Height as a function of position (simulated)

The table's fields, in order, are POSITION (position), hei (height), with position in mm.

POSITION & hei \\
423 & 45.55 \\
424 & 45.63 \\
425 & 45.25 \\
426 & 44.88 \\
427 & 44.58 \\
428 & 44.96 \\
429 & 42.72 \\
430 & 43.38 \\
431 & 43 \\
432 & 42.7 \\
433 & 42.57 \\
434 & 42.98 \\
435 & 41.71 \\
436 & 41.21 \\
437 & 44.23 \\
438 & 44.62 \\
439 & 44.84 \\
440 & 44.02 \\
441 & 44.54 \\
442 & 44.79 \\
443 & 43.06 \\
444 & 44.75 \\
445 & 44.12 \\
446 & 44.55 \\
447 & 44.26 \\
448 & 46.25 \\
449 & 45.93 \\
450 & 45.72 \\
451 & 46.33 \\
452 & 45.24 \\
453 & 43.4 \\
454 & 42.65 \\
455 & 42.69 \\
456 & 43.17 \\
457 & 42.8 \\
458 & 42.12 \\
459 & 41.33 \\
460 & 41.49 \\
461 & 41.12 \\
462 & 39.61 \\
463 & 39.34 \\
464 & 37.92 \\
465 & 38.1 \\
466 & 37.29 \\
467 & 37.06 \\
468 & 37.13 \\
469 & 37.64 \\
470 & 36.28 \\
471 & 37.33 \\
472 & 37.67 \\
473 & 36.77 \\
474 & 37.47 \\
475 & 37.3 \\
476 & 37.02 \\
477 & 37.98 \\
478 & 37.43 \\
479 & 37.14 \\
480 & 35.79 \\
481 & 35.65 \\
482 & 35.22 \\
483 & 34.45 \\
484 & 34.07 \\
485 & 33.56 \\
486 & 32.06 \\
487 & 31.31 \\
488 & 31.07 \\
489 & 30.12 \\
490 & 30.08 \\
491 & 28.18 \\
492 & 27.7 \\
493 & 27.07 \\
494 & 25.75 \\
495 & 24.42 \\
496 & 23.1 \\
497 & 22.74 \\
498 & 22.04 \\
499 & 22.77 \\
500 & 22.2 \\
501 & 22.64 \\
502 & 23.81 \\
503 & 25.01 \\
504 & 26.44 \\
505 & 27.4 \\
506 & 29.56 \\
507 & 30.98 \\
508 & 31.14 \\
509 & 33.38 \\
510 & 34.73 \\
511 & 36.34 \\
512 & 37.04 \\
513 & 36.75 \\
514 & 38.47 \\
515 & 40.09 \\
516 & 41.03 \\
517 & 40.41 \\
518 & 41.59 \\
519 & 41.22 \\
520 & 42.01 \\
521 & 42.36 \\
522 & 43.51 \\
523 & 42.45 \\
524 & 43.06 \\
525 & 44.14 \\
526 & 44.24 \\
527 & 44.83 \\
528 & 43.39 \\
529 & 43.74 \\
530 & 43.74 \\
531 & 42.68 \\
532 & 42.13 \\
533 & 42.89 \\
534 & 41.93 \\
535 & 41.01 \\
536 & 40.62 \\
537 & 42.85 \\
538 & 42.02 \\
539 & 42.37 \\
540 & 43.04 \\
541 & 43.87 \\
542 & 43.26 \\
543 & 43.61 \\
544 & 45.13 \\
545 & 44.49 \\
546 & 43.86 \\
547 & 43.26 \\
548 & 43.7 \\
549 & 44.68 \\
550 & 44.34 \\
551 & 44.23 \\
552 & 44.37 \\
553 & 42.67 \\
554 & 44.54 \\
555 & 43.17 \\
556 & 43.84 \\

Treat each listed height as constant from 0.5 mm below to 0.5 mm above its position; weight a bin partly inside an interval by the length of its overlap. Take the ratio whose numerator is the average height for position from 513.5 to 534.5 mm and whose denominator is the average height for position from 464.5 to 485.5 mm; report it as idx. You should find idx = 1.16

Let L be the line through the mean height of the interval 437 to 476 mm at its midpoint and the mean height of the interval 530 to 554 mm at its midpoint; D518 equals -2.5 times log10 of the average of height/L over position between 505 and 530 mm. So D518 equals 0.09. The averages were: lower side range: 41.6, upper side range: 43.2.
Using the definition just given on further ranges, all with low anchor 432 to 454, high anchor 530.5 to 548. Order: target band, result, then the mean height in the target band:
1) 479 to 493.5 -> 0.33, 32.1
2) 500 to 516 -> 0.34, 31.6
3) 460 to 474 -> 0.15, 38.1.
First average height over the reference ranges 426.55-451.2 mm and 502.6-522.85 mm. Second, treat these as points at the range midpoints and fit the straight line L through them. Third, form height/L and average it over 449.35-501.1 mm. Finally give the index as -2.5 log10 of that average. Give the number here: 0.15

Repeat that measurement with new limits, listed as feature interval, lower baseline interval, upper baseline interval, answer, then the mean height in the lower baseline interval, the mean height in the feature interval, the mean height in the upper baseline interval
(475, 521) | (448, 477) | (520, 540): 0.28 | 40.3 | 32.1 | 42.8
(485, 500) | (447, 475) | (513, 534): 0.46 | 40.7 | 27.1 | 42.3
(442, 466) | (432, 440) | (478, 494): -0.09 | 43.2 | 42.8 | 32.2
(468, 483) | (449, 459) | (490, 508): -0.05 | 43.8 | 36.8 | 25.7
